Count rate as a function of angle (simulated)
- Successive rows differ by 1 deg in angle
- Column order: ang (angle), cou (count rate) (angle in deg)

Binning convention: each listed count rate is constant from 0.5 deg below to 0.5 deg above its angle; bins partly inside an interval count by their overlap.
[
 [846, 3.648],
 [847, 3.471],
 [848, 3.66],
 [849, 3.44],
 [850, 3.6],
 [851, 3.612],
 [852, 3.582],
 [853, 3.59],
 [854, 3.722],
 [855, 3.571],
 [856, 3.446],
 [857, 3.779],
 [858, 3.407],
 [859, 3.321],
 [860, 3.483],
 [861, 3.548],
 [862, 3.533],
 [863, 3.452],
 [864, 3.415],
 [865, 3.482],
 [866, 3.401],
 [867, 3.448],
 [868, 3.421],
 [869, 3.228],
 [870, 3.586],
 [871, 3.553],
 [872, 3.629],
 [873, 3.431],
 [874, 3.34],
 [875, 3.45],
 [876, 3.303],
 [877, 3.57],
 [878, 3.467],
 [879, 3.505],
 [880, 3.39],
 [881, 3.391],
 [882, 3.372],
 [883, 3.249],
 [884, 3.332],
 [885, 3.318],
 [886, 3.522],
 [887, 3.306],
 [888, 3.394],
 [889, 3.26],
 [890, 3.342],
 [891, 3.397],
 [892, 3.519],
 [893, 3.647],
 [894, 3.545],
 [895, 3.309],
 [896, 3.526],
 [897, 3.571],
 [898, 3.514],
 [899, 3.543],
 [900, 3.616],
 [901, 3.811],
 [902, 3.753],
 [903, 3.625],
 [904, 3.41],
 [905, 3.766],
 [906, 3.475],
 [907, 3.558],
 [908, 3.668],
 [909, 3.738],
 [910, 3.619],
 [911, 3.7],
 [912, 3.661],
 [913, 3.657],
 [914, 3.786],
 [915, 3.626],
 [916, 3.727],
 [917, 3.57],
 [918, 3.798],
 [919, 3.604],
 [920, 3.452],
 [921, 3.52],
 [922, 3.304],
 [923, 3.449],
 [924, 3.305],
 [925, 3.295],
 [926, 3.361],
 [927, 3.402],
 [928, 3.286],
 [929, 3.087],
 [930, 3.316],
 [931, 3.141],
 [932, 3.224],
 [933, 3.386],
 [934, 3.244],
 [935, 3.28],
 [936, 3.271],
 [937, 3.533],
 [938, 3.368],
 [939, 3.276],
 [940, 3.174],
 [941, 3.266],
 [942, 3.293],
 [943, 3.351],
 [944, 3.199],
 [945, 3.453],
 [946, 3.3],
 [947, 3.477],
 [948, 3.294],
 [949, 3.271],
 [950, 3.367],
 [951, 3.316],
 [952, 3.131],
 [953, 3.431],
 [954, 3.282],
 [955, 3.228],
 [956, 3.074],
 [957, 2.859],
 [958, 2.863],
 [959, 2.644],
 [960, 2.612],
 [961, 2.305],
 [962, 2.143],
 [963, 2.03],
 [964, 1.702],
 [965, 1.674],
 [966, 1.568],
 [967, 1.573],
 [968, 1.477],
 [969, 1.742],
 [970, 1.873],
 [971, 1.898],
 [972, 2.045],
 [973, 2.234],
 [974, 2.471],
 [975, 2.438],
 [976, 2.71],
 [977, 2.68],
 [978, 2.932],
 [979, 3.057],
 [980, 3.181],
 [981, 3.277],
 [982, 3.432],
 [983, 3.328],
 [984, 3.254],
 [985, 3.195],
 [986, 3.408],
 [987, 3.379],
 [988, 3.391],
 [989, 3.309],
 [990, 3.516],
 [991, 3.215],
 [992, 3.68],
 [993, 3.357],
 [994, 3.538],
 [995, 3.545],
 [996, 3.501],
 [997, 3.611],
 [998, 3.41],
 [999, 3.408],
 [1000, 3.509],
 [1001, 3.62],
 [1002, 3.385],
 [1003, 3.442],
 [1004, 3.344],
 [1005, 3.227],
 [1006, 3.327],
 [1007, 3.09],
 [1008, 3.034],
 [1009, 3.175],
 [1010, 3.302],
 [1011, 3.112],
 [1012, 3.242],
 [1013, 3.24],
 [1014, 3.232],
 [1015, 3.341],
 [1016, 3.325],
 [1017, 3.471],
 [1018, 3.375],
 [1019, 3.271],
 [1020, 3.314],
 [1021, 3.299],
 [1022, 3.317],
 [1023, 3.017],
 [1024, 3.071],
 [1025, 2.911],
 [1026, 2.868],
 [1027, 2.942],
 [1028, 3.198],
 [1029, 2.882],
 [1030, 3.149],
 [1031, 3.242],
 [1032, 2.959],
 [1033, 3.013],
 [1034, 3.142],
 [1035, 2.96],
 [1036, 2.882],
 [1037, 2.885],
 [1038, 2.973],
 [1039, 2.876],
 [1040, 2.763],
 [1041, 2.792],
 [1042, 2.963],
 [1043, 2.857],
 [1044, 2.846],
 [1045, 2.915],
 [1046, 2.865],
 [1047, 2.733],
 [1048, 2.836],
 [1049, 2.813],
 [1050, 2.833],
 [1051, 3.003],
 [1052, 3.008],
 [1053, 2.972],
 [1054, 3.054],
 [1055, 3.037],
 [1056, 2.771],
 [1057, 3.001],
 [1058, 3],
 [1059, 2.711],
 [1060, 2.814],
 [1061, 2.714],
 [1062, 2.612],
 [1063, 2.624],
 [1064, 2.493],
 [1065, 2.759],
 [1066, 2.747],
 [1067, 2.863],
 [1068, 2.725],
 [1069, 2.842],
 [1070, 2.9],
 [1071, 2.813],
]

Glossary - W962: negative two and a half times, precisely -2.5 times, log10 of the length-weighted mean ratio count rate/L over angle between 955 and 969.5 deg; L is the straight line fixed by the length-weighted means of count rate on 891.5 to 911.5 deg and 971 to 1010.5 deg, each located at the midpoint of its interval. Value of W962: 0.45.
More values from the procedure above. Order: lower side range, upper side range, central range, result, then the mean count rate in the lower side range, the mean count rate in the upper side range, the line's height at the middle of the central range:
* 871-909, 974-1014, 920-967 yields 0.106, 3.49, 3.27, 3.37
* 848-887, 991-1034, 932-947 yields 0.017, 3.47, 3.27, 3.37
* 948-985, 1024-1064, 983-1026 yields -0.200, 2.63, 2.91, 2.77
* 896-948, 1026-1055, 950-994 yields 0.174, 3.47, 2.94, 3.24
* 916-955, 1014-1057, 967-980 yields 0.364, 3.35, 3.02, 3.22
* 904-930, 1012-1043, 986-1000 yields -0.073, 3.53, 3.09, 3.23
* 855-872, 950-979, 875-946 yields -0.156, 3.48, 2.45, 3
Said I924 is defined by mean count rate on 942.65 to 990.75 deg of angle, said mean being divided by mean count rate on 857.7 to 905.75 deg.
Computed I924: 0.8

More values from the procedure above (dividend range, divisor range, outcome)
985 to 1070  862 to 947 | 0.90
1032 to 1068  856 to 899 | 0.83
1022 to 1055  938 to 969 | 1.05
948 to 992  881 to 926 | 0.78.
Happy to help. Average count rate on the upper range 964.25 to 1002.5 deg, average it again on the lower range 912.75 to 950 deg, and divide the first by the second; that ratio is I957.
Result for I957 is 0.9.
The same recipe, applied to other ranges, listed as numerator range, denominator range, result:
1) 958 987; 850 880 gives 0.71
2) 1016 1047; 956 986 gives 1.22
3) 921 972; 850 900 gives 0.84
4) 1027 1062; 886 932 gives 0.83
